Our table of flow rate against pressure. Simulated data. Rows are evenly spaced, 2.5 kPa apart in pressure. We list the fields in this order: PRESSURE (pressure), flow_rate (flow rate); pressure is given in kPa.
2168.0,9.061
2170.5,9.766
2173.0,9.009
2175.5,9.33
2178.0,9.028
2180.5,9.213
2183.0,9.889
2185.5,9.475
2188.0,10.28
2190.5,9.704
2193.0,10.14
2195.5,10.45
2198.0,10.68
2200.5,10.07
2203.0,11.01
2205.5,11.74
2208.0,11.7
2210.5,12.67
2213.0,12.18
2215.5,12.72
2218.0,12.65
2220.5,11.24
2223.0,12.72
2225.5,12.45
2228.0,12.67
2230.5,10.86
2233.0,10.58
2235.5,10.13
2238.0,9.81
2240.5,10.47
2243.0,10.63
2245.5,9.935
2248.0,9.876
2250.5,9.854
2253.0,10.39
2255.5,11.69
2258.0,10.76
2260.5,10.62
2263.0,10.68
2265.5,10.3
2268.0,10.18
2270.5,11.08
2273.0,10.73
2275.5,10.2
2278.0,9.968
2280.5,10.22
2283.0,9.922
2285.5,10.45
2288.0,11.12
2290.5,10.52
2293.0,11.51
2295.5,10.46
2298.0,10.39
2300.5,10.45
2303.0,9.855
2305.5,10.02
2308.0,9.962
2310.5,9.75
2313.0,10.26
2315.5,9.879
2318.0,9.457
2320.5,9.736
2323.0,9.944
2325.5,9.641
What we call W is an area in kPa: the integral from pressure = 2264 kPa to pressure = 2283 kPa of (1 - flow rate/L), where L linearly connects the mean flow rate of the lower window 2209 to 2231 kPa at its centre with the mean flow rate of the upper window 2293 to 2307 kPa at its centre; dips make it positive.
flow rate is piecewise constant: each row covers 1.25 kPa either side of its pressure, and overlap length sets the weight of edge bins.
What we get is 1.1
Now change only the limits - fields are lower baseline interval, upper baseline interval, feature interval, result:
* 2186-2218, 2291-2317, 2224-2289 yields 0.4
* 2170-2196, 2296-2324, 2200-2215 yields -3.1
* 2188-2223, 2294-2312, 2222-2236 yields -0.7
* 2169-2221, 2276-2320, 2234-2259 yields 0.2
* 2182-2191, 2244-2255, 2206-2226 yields -4.6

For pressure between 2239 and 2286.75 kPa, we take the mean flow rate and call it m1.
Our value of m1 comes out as 10.4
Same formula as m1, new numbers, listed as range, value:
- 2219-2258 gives 10.9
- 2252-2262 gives 10.9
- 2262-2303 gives 10.5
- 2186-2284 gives 10.9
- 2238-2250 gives 10.2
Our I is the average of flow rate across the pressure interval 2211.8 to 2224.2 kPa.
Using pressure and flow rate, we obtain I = 12.3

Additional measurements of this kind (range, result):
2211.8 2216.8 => 12.5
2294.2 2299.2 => 10.4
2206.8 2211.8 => 12.2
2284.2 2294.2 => 10.9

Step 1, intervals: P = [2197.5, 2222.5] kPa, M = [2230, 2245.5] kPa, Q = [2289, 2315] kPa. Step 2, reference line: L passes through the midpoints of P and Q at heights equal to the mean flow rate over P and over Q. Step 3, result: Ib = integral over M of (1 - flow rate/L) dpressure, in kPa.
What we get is 1.3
